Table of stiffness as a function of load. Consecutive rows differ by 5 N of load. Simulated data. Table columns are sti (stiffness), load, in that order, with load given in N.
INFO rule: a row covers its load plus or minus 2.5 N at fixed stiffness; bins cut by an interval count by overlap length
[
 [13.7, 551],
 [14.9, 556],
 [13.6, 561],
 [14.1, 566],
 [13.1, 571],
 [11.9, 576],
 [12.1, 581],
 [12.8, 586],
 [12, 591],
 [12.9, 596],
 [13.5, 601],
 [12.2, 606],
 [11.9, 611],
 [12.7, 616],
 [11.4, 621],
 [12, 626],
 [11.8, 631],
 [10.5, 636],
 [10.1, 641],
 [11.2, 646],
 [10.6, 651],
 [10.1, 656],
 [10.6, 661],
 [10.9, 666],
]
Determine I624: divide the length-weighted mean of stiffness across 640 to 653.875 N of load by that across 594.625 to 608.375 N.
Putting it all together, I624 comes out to 0.83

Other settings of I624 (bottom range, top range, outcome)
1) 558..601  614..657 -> 0.87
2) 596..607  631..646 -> 0.83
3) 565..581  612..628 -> 0.94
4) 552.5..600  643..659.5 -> 0.81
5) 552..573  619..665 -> 0.78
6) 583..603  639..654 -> 0.83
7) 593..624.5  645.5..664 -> 0.85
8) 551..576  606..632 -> 0.88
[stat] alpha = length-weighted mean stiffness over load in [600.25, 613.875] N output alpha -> 12.4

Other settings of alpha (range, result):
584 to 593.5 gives 12.4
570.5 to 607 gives 12.5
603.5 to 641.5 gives 11.7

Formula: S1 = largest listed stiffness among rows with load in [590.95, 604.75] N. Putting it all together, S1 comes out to 13.5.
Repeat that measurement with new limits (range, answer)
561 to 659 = 14.1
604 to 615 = 12.2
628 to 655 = 11.8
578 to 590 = 12.8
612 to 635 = 12.7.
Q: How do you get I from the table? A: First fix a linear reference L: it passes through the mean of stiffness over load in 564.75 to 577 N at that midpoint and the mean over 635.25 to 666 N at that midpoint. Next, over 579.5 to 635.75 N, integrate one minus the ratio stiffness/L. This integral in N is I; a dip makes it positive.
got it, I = -1.58 N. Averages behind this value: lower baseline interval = 13.1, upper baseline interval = 10.5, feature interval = 12.2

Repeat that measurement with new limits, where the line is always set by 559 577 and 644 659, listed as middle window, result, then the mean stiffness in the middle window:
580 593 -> 0.4 N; 12.3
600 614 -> -0.5 N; 12.4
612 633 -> -0.8 N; 12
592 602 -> -0.5 N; 13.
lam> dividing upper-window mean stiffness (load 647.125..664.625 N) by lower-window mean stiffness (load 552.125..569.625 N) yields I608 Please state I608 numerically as 0.75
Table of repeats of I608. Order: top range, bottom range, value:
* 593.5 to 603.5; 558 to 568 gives 0.95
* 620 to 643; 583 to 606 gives 0.88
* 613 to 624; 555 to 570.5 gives 0.86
